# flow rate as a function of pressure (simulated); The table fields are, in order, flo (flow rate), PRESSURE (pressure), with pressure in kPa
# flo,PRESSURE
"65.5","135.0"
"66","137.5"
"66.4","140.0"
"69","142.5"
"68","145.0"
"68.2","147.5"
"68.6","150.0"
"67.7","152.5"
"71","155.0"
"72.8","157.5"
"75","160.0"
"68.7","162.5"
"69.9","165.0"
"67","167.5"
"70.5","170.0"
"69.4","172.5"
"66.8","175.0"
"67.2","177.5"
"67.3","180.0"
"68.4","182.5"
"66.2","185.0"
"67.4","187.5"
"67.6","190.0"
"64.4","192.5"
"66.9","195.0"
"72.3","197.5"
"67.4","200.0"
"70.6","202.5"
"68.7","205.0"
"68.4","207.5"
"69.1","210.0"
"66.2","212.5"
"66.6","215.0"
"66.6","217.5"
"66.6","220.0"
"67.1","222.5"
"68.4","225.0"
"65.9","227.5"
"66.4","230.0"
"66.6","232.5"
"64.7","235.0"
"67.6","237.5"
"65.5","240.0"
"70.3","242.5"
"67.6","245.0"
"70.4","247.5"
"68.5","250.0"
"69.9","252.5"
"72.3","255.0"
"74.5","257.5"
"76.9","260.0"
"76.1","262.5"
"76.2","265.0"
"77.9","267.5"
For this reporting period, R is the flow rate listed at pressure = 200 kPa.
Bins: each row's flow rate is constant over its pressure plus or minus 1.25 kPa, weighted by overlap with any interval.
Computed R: 67.4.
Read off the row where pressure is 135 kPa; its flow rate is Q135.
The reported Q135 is 65.5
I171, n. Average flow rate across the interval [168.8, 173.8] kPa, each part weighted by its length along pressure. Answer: 69.9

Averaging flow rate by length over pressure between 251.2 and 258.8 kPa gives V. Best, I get 72.2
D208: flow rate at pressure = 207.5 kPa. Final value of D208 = 68.4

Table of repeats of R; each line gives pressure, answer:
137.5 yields 66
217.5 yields 66.6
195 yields 66.9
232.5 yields 66.6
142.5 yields 69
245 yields 67.6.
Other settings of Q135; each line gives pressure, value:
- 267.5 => 77.9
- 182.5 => 68.4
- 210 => 69.1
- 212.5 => 66.2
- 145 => 68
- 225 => 68.4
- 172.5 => 69.4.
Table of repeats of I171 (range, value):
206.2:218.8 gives 67.4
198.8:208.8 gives 68.8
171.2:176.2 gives 68.1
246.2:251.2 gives 69.4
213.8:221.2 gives 66.6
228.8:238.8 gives 66.3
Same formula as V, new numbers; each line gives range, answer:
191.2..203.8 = 68.3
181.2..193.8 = 66.8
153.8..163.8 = 71.9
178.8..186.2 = 67.3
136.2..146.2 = 67.3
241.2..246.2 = 68.9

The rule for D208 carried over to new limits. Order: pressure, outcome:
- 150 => 68.6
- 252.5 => 69.9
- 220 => 66.6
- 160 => 75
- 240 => 65.5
